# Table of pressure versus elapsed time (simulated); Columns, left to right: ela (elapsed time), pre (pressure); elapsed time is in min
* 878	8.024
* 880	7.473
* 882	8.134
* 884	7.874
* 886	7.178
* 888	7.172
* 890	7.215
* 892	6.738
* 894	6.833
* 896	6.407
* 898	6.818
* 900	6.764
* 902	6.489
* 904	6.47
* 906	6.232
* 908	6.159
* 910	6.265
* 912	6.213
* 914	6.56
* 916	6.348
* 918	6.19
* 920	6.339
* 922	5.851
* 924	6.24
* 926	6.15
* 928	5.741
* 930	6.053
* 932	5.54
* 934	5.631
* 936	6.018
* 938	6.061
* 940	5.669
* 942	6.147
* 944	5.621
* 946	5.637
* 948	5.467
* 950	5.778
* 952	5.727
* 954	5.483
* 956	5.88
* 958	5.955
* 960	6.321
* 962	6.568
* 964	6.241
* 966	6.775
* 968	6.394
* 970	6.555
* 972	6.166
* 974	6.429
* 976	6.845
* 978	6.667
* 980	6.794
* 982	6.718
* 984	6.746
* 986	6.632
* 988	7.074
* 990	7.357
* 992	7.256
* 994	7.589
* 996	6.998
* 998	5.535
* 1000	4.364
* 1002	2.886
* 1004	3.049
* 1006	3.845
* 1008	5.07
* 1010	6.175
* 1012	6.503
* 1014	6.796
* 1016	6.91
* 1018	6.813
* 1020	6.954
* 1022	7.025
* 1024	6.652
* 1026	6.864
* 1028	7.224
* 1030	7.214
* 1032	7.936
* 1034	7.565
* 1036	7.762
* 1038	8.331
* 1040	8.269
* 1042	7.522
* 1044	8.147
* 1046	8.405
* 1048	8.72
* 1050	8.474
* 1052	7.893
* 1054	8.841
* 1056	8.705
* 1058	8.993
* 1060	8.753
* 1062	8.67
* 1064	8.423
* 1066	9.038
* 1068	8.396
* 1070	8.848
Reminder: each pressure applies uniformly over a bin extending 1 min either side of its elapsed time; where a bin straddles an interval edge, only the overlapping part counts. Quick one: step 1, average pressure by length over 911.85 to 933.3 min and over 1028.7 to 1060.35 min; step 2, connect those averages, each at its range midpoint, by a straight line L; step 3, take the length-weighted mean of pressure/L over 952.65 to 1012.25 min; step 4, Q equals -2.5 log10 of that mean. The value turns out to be 0.17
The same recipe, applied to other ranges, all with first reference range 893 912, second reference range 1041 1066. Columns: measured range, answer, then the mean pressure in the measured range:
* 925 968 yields 0.189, 5.94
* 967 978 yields 0.143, 6.5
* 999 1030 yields 0.338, 5.85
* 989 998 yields 0.086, 7.1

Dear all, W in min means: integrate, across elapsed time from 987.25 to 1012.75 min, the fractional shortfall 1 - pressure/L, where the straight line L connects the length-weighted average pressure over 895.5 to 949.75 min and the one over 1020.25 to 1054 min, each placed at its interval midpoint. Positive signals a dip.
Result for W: 5.53 min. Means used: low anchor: 6.11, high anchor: 7.76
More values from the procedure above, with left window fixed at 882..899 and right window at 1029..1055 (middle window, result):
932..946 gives 3.0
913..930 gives 2.6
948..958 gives 2.4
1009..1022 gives 2.0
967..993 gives 3.2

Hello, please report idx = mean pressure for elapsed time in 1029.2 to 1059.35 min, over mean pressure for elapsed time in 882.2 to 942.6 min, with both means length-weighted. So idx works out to 1.3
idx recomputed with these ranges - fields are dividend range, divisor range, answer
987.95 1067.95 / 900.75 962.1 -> 1.19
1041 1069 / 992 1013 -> 1.60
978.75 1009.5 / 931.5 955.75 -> 1.02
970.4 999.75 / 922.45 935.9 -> 1.14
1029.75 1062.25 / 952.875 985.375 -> 1.29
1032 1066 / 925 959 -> 1.44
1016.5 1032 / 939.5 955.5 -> 1.23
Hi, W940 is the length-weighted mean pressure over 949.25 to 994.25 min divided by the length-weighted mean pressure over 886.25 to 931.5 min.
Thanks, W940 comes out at 1.0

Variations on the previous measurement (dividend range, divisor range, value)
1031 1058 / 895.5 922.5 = 1.29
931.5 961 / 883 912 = 0.86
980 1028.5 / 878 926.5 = 0.93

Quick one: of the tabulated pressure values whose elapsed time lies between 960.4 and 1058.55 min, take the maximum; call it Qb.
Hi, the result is 8.993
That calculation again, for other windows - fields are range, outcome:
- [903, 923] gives 6.56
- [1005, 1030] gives 7.224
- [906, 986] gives 6.845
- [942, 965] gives 6.568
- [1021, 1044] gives 8.331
